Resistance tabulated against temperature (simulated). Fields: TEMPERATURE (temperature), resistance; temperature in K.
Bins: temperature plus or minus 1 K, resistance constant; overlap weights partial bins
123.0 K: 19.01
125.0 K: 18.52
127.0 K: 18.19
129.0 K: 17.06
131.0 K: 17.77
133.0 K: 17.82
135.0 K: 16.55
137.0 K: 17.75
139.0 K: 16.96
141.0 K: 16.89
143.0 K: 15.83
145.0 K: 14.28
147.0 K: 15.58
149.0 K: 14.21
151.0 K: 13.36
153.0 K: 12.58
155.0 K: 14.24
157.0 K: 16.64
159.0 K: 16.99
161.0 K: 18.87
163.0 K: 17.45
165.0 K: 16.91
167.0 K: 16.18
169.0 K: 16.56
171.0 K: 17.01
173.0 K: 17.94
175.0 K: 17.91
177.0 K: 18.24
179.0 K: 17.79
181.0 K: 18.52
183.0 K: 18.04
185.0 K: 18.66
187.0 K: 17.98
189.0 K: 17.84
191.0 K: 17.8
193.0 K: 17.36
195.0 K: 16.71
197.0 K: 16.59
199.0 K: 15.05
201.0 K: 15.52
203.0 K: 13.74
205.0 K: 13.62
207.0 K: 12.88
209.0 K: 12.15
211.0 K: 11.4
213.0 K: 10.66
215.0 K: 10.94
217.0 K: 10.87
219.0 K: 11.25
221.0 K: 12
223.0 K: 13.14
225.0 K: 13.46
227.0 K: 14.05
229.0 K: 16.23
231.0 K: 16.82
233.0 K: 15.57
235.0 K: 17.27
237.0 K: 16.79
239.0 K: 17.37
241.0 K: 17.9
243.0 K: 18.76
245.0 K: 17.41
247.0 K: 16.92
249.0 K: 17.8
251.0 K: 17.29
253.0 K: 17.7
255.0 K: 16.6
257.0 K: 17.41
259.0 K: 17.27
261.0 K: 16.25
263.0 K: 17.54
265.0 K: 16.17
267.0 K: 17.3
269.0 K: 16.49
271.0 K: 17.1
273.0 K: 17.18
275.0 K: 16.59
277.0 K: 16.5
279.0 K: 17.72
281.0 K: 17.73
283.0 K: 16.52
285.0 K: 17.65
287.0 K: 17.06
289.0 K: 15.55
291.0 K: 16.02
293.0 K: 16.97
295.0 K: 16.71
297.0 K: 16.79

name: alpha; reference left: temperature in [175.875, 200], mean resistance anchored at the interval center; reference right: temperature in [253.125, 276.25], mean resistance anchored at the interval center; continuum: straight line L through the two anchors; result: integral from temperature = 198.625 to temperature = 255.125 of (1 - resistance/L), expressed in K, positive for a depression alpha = 7.8 K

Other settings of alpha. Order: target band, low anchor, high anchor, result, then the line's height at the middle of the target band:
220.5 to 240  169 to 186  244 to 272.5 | 2.27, 17.4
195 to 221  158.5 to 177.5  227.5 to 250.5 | 6.39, 17.2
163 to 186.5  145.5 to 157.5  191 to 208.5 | -4.51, 14.8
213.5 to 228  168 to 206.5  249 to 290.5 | 4.08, 17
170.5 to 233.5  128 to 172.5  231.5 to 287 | 5.43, 16.7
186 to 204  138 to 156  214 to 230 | -3.98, 13.5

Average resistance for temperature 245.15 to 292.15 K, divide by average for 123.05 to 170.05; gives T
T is 1.0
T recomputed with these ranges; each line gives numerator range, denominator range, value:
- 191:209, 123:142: 0.86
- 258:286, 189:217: 1.20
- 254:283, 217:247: 1.10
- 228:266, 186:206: 1.05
